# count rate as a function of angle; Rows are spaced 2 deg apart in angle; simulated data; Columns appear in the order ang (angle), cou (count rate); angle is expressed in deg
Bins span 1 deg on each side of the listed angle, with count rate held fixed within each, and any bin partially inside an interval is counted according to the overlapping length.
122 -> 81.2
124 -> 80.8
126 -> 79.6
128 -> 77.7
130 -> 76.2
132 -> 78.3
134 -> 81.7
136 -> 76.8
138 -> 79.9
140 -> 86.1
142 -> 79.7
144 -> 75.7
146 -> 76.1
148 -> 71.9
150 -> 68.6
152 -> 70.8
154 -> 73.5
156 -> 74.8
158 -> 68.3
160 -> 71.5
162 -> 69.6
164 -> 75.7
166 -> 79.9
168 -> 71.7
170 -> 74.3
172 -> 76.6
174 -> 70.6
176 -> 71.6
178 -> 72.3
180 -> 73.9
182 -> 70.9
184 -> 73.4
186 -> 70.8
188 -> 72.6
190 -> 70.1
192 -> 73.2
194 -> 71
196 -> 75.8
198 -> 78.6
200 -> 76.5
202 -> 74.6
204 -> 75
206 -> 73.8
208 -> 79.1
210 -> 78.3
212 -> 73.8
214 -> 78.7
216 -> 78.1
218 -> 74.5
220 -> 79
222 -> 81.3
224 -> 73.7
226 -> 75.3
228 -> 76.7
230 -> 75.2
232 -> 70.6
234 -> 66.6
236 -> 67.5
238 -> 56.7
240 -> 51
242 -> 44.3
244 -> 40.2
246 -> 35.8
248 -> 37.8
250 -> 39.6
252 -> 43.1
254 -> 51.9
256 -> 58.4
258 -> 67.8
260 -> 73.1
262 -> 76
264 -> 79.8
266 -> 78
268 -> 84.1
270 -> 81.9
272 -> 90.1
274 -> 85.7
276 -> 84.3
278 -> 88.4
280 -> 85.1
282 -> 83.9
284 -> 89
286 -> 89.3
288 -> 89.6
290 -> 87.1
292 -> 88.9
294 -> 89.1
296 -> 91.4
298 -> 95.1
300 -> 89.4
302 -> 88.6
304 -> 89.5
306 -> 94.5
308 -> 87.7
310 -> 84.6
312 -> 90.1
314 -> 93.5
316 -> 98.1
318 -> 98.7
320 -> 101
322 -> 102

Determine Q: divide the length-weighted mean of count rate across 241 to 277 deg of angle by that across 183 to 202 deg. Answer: 0.87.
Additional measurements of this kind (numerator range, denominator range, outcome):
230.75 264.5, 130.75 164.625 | 0.75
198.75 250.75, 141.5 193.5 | 0.92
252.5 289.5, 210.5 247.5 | 1.20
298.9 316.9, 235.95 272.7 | 1.50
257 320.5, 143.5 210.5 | 1.19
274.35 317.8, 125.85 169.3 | 1.18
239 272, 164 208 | 0.81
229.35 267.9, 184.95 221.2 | 0.78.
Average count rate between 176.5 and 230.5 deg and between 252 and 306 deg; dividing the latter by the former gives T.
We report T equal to 1.1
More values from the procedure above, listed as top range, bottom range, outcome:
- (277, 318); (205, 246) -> 1.30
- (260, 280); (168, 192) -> 1.14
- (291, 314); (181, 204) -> 1.23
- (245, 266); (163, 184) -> 0.78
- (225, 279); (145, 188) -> 0.91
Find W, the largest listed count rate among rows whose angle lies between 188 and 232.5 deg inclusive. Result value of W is 81.3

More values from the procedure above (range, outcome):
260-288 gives 90.1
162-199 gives 79.9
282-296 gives 91.4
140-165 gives 86.1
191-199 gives 78.6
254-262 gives 76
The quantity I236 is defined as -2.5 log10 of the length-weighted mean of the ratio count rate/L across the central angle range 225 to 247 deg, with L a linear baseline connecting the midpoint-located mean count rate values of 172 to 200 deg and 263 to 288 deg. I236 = 0.31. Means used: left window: 73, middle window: 60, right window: 85.2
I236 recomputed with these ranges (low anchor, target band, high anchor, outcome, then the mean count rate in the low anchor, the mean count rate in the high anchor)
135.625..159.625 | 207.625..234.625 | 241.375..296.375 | -0.03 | 75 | 72.6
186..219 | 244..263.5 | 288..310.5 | 0.47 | 75.1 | 89.7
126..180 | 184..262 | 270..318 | 0.22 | 75.1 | 89.3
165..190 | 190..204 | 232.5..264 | -0.10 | 73.1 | 55.1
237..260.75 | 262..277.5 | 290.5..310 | -0.25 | 49.7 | 90.1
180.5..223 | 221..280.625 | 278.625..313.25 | 0.22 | 75.2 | 89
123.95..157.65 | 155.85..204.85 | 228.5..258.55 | -0.09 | 76.7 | 53.9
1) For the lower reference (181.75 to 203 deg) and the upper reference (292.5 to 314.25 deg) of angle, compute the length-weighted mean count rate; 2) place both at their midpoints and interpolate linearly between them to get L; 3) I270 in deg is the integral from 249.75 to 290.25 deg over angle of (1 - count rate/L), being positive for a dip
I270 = 4.0 deg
